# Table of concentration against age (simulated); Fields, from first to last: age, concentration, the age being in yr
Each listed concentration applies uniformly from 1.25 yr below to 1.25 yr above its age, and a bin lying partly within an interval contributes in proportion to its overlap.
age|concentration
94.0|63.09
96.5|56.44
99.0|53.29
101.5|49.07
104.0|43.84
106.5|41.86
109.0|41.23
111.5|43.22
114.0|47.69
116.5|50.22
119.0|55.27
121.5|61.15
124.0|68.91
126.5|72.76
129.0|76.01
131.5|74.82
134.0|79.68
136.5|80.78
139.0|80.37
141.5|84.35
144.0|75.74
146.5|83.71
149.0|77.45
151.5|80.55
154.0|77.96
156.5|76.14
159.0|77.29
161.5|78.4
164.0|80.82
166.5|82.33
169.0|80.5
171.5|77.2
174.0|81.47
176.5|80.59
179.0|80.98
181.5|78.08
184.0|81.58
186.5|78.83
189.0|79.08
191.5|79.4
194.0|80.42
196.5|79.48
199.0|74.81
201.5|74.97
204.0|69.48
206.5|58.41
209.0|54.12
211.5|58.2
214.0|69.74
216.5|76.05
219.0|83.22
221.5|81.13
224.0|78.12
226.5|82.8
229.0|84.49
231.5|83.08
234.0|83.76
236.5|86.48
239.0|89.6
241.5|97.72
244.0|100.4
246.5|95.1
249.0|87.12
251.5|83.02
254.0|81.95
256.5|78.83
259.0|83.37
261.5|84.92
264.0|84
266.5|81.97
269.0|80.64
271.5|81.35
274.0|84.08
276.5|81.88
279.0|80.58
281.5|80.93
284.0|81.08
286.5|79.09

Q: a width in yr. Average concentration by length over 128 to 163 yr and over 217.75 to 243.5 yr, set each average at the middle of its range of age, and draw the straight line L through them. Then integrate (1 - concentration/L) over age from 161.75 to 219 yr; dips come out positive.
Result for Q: 4.7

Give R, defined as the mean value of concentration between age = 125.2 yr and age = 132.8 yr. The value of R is 74.5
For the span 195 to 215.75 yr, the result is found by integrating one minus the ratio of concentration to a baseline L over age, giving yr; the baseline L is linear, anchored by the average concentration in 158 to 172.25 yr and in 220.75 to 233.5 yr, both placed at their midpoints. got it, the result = 3.4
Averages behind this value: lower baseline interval 79.5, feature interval 67.8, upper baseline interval 82.1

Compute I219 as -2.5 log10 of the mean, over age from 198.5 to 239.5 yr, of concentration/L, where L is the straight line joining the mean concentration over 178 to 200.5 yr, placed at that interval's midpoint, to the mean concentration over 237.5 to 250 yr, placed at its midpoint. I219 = 0.16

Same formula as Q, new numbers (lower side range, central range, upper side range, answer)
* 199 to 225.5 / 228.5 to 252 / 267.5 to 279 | -4.2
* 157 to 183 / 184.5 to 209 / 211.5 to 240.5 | 1.9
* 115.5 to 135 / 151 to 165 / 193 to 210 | -2.0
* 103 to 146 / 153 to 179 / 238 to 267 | -2.9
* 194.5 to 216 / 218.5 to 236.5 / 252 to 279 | -2.3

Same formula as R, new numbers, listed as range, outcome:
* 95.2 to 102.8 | 52.9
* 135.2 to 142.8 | 81.8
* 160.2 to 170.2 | 80.5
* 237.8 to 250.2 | 94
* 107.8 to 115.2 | 44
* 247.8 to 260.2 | 82.8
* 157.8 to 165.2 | 78.8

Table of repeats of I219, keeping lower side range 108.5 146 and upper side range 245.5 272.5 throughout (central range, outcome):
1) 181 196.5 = -0.07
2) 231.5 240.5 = -0.07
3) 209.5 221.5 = 0.10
